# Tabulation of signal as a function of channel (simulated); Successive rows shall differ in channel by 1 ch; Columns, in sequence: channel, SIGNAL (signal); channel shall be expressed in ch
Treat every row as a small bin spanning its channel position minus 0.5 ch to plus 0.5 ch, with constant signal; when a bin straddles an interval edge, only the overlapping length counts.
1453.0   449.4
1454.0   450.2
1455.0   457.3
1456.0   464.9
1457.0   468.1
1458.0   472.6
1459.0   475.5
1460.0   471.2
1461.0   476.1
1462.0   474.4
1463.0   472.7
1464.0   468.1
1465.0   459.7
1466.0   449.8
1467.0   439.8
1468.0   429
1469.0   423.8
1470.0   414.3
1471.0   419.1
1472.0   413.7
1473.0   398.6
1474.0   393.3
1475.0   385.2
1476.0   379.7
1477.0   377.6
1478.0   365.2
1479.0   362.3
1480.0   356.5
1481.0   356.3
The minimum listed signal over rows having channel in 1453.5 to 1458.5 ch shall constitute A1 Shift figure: 450.2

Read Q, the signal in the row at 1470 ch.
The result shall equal 414.3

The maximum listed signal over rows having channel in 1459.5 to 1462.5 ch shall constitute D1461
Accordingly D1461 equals 476.1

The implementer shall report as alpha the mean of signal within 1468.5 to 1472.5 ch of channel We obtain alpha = 418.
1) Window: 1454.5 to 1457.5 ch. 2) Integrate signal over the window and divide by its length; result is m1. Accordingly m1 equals 463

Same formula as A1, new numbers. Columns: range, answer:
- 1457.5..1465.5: 459.7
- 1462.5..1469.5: 423.8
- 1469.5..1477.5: 377.6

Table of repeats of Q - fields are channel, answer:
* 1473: 398.6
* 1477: 377.6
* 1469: 423.8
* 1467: 439.8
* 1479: 362.3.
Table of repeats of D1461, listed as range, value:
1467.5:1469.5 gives 429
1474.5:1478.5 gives 385.2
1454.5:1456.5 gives 464.9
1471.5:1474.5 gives 413.7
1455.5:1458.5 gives 472.6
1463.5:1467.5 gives 468.1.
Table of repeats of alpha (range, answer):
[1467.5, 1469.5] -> 426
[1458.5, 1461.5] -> 474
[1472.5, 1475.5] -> 392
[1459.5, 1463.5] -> 474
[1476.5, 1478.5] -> 371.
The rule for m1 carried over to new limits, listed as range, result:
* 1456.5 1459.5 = 472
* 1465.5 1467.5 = 445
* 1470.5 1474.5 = 406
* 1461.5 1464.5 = 472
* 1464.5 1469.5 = 440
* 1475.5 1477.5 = 379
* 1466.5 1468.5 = 434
